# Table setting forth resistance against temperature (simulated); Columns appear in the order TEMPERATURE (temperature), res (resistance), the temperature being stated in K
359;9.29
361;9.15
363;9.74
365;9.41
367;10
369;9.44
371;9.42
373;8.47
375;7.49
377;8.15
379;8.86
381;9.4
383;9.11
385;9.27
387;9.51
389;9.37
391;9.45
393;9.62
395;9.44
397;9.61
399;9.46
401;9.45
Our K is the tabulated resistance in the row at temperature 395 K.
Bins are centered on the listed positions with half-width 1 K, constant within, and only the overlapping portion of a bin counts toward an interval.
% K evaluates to 9.44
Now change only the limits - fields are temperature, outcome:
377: 8.15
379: 8.86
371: 9.42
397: 9.61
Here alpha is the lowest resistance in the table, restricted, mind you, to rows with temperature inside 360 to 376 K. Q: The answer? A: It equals 7.49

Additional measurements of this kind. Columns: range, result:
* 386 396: 9.37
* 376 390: 8.15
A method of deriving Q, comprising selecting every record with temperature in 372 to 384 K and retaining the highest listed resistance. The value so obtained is 9.4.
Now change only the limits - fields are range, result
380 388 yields 9.51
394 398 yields 9.61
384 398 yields 9.62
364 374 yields 10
